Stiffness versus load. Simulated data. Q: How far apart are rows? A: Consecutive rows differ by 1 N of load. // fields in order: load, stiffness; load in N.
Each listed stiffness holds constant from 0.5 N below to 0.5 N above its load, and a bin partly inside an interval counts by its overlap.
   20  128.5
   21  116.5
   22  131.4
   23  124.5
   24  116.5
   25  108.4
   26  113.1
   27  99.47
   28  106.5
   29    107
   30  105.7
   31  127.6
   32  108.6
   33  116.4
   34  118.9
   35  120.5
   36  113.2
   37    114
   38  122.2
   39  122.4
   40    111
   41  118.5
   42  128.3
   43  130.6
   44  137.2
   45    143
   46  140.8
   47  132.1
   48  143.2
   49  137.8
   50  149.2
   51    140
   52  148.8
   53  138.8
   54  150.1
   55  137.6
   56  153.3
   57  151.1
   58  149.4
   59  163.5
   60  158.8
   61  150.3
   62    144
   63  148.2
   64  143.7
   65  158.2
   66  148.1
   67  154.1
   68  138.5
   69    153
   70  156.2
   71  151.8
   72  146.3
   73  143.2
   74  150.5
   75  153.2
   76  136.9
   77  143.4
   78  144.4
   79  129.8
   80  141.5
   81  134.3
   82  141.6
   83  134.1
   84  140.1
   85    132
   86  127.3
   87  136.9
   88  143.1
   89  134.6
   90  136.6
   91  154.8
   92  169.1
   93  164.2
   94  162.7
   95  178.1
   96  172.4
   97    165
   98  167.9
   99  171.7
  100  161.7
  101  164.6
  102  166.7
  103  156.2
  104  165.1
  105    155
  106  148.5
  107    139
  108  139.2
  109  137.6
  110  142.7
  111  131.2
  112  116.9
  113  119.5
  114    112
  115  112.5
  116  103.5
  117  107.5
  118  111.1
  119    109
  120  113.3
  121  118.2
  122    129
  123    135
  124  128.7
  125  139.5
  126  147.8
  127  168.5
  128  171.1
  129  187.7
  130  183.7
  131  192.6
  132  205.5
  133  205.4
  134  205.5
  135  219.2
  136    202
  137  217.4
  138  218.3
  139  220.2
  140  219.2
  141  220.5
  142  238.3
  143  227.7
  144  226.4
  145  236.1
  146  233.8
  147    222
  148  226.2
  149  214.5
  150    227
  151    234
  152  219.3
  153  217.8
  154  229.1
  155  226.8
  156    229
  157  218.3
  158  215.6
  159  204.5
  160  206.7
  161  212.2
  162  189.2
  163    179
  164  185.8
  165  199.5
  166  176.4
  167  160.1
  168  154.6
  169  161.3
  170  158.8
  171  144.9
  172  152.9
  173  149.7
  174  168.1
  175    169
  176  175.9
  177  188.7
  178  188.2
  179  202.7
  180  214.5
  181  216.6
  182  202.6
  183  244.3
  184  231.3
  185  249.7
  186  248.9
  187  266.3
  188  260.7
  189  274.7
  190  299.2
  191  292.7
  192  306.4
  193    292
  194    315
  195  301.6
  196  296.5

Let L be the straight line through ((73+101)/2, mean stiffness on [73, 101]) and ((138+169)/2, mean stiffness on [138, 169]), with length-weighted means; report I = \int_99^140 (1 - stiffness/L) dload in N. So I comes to 5.5 N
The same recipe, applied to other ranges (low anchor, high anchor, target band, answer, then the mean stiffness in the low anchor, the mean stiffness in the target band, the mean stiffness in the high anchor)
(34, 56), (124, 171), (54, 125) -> 7.7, 133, 143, 202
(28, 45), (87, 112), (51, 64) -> -1.8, 119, 149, 154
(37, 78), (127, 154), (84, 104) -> 2.1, 143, 156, 214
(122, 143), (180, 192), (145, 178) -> 4.0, 191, 196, 254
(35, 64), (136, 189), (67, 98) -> 2.2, 138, 148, 208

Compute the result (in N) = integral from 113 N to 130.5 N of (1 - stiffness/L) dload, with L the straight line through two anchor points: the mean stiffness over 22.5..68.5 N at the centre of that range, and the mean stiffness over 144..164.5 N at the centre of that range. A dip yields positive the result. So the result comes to 5.3 N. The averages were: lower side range 132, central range 134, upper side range 217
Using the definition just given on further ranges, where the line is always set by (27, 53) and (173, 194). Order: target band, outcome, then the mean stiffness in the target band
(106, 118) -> 3.7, 124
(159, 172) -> 2.5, 177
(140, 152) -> -1.2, 227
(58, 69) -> -0.6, 151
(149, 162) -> -0.3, 219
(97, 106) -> 0.5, 163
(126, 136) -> 0.2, 191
